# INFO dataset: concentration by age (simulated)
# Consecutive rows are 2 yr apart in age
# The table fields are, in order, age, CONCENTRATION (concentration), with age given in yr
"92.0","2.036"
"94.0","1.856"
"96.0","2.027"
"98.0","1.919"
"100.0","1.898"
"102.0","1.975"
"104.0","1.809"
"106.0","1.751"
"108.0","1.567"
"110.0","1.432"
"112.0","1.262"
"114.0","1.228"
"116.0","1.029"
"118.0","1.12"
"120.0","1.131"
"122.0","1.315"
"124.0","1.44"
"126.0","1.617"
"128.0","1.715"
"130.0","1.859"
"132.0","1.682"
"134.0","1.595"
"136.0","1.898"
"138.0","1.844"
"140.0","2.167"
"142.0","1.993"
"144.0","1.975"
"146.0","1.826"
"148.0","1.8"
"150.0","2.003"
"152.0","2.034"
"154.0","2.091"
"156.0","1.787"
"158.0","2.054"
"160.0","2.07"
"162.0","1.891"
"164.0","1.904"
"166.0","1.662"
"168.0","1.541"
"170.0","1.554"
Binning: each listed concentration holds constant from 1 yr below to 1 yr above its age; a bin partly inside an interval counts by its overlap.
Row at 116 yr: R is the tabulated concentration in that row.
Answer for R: 1.029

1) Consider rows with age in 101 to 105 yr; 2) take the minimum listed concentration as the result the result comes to 1.809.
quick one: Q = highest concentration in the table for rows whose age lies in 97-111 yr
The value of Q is 1.975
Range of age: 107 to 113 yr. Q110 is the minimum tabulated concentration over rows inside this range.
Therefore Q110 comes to 1.262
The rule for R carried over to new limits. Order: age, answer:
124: 1.44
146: 1.826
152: 2.034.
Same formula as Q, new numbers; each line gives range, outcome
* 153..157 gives 2.091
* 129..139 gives 1.898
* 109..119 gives 1.432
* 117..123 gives 1.315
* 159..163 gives 2.07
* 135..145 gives 2.167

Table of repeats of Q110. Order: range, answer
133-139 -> 1.595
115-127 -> 1.029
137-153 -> 1.8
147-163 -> 1.787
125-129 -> 1.617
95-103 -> 1.898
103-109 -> 1.567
